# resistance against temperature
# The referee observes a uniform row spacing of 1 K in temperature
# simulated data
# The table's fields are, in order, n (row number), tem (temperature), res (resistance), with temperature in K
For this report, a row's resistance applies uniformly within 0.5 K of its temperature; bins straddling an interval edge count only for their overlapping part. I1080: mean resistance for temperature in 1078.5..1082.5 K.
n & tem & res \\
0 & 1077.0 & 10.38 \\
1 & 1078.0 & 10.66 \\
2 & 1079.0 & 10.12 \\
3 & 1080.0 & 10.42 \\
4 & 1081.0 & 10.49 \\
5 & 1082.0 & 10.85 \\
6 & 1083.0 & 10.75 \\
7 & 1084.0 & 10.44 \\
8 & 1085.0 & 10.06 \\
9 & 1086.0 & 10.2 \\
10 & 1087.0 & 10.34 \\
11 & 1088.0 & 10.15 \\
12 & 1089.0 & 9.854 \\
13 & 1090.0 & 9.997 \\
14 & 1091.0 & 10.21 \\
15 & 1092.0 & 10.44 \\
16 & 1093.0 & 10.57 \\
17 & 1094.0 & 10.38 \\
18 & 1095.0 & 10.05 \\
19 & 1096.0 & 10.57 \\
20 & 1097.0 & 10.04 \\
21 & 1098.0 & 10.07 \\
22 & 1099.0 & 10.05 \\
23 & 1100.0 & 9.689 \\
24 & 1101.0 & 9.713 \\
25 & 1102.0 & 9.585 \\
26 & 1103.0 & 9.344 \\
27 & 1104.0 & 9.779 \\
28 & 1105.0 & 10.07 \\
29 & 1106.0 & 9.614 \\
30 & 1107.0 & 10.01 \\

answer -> 10.5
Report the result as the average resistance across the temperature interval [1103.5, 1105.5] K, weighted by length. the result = 9.92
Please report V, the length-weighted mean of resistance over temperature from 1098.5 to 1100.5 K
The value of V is 9.87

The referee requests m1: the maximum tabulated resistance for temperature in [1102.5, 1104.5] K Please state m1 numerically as 9.779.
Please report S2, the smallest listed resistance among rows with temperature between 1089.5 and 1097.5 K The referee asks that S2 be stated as 9.997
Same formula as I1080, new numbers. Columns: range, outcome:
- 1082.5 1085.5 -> 10.4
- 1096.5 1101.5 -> 9.91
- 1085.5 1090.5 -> 10.1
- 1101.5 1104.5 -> 9.57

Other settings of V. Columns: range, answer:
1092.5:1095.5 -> 10.3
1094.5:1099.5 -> 10.2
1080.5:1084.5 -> 10.6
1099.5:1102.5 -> 9.66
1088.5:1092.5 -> 10.1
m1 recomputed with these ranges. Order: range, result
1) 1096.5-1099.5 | 10.07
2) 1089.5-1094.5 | 10.57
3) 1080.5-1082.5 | 10.85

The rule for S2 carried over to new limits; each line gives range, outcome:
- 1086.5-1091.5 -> 9.854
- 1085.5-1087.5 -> 10.2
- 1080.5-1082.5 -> 10.49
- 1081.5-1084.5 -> 10.44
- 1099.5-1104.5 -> 9.344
